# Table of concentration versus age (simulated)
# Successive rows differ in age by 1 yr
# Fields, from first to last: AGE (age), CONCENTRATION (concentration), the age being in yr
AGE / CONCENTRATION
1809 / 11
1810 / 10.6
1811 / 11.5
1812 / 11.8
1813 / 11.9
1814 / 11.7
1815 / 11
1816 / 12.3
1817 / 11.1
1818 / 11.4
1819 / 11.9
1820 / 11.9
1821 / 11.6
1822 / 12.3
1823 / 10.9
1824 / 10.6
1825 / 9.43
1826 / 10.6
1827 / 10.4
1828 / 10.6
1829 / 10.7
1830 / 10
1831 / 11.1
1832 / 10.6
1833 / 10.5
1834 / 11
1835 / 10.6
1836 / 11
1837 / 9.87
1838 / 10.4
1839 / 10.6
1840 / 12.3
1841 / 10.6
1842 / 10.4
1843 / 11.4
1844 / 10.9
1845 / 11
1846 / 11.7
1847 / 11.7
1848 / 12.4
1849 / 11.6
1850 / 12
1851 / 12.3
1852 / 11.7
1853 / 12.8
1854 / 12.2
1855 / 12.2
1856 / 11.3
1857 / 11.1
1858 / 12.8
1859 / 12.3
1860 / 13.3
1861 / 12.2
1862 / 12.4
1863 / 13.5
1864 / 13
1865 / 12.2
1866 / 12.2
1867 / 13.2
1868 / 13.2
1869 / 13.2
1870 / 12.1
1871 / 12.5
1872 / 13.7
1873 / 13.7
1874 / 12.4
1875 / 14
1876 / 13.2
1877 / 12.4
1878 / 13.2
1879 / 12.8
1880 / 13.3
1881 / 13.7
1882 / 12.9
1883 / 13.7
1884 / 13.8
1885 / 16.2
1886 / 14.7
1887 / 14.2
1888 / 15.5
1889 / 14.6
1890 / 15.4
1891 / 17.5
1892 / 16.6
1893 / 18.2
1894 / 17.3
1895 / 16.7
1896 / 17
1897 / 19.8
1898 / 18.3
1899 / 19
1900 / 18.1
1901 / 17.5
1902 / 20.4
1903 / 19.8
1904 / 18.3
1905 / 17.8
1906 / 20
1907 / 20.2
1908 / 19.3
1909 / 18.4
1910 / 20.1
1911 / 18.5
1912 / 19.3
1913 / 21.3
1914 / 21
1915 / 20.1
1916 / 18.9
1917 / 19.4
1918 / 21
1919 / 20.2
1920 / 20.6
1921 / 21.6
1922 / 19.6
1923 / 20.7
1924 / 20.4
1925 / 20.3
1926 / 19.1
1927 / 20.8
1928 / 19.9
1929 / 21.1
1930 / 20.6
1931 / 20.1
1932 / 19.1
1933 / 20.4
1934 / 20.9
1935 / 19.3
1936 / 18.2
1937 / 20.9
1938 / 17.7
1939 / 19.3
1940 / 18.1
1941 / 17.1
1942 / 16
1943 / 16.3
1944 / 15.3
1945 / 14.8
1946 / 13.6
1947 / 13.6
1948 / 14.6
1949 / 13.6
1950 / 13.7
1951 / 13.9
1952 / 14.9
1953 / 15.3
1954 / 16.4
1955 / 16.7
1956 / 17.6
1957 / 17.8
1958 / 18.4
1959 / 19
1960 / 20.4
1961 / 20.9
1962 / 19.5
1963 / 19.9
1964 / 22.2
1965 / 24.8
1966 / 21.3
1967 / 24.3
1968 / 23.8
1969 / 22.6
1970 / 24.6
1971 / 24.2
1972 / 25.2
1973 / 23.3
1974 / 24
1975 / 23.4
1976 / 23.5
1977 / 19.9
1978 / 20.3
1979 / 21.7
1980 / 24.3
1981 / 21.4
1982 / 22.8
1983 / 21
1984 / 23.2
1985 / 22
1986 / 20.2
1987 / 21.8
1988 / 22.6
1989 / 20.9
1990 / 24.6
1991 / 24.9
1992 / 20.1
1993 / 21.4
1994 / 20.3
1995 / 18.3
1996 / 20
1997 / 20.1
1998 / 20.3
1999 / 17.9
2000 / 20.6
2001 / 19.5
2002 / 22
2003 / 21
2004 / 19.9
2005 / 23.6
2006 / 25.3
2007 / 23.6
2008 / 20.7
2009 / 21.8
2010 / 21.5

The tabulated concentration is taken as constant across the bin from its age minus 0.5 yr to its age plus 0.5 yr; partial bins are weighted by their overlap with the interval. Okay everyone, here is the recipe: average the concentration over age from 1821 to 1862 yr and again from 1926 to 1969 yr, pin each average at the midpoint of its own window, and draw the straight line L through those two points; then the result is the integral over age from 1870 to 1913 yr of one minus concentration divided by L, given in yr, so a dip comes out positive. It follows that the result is -4.5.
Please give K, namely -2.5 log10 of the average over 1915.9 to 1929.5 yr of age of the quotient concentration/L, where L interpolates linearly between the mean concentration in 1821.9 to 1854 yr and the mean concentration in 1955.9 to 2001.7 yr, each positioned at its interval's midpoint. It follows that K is -0.17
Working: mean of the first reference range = 11.1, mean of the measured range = 20.3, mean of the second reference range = 21.6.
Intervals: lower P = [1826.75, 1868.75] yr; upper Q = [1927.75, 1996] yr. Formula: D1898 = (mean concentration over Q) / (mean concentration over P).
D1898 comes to 1.71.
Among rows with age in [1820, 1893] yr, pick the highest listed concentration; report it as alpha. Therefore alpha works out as 18.2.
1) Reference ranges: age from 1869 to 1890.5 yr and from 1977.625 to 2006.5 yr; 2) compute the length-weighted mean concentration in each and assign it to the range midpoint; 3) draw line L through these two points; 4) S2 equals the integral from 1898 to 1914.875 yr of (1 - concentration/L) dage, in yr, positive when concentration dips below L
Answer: -4.1 yr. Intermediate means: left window 13.7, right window 21.5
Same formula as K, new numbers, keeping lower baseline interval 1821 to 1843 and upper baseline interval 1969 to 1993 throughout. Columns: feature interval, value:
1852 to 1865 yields 0.04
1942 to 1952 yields 0.34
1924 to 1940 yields -0.06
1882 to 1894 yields -0.02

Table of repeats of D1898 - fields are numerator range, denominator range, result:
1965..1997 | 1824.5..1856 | 2.01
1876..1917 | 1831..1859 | 1.50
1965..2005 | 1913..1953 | 1.19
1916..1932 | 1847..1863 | 1.66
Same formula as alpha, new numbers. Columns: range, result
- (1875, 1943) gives 21.6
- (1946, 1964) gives 22.2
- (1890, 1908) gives 20.4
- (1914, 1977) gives 25.2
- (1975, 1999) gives 24.9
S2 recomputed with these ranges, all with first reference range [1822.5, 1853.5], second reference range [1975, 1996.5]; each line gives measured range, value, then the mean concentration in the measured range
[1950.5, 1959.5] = 1.3 yr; 16.7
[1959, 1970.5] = -1.1 yr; 22.1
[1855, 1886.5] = 0.9 yr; 13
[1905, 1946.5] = -4.7 yr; 19.2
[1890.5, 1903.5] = -2.4 yr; 18.2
